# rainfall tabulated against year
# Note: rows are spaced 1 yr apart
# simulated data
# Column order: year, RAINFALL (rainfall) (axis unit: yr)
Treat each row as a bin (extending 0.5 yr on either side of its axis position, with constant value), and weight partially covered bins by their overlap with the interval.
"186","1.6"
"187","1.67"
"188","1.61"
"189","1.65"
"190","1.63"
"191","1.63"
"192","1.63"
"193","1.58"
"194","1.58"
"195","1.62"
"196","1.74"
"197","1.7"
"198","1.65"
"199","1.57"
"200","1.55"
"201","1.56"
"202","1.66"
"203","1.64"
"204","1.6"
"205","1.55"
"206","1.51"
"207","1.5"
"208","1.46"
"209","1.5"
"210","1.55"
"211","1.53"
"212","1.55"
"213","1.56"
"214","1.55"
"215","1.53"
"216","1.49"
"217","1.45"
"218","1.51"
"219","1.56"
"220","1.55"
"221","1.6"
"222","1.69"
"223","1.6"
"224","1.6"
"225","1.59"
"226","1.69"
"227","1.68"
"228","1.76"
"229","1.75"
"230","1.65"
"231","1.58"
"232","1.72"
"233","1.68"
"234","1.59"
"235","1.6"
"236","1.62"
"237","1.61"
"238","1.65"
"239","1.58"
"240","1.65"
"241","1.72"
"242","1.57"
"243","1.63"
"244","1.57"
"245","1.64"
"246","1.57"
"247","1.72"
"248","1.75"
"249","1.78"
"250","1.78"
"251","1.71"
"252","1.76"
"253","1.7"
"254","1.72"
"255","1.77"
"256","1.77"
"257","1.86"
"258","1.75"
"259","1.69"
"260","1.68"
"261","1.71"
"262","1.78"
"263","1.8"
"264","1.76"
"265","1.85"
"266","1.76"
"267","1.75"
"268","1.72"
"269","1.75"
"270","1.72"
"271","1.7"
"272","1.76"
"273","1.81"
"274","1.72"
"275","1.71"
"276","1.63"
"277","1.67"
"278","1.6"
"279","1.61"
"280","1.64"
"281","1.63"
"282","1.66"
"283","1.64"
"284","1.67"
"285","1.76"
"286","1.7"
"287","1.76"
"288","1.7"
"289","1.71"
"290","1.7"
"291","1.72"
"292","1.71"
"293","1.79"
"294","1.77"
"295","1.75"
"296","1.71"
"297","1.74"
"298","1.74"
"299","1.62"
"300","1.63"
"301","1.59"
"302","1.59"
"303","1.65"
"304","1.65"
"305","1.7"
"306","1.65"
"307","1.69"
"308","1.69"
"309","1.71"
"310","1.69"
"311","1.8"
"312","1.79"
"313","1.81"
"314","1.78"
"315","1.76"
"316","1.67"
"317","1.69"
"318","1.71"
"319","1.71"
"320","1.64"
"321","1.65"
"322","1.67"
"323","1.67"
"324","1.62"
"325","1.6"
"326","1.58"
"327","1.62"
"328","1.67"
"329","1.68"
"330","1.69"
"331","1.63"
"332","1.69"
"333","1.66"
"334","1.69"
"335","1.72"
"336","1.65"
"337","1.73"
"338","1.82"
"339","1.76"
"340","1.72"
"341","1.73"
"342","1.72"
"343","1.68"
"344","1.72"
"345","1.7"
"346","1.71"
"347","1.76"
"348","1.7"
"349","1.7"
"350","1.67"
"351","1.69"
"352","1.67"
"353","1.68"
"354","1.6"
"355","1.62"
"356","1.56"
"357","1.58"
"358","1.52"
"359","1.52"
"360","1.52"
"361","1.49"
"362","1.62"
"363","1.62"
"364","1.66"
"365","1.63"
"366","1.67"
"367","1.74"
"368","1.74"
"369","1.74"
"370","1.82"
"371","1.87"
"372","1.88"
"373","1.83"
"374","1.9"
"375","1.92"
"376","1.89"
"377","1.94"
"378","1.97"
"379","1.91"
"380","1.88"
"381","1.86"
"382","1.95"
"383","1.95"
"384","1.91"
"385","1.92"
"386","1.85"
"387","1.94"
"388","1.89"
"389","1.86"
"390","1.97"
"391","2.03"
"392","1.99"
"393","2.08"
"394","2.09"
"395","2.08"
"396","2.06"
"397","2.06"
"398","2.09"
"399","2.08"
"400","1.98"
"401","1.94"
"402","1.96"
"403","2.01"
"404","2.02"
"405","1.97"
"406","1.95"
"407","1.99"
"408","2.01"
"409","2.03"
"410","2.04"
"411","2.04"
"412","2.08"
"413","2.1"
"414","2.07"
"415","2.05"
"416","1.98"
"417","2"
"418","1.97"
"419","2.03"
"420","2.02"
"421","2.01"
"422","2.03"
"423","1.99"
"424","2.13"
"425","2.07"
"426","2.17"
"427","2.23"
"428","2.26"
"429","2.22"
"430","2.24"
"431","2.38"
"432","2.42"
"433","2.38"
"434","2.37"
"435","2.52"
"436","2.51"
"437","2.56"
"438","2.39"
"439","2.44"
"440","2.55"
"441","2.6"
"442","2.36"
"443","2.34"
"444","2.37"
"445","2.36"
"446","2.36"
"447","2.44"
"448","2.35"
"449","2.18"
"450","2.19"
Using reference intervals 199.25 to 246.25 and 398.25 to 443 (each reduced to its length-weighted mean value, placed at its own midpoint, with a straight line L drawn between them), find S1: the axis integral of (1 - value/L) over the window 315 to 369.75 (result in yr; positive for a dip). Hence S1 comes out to 7.7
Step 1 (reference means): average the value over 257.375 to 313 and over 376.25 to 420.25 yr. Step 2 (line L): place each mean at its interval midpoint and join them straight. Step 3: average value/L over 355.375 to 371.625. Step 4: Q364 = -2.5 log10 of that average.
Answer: 0.159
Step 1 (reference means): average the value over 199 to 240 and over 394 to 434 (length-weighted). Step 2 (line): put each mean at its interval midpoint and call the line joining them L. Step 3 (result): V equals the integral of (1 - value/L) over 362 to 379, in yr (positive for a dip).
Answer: 1.5 yr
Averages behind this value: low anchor 1.59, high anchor 2.08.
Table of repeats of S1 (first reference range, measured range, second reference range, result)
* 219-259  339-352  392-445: 1.7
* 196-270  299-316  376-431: 1.1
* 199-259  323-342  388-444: 2.3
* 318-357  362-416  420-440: 2.2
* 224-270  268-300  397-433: 1.4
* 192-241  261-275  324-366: -1.2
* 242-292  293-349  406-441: 5.4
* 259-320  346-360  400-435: 2.0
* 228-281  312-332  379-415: 1.7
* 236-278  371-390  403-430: 0.7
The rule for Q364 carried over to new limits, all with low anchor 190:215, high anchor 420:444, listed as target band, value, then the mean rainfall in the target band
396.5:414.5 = 0.10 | 2.02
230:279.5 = 0.03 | 1.7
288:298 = 0.08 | 1.73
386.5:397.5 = 0.09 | 2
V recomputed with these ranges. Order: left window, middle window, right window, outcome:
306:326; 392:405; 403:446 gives 0.3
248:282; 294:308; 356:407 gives 0.8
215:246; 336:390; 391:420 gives 4.9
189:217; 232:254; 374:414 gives 0.0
